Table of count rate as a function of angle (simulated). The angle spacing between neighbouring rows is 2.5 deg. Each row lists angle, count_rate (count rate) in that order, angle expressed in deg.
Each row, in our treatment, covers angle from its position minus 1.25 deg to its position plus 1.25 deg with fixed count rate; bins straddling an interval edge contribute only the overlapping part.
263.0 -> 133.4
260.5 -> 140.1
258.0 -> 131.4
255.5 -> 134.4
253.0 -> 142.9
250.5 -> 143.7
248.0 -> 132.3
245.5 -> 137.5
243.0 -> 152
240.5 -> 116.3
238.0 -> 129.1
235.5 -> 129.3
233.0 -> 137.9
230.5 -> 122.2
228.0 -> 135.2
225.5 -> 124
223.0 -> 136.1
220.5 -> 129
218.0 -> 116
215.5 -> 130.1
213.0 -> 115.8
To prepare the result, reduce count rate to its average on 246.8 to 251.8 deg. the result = 138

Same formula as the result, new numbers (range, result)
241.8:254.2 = 142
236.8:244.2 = 132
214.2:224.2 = 128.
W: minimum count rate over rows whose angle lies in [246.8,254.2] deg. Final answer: 132.3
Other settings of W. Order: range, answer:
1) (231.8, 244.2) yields 116.3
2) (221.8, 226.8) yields 124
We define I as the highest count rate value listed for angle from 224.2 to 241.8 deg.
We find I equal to 137.9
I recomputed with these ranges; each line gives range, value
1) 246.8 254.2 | 143.7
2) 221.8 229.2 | 136.1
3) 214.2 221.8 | 130.1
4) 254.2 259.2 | 134.4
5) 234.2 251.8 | 152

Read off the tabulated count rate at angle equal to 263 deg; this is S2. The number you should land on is 133.4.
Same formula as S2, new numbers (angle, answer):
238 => 129.1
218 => 116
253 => 142.9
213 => 115.8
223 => 136.1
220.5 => 129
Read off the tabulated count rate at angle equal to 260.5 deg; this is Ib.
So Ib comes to 140.1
